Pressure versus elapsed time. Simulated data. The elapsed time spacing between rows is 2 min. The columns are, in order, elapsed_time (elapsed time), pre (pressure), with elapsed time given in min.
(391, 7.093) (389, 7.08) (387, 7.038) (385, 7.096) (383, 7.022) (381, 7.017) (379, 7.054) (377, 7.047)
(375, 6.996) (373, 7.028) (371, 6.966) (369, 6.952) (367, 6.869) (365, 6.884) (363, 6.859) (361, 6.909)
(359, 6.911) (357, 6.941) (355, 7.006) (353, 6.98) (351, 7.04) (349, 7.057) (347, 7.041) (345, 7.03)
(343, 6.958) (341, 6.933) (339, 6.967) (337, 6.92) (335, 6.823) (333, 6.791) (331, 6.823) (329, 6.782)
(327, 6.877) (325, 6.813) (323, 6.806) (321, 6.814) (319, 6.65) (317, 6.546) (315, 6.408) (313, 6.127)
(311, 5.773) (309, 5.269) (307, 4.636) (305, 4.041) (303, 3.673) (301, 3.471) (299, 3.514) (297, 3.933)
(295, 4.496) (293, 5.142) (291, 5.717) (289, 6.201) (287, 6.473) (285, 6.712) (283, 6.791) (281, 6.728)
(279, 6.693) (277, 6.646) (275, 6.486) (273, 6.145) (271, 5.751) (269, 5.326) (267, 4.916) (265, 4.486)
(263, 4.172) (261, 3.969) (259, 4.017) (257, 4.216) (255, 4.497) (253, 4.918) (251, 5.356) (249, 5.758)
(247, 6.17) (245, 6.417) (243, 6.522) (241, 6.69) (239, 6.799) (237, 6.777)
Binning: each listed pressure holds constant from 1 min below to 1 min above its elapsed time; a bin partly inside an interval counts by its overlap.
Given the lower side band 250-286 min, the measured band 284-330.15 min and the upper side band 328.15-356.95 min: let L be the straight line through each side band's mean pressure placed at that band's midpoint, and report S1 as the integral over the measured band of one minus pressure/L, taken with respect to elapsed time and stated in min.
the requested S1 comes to 4.7 min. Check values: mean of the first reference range 5.43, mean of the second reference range 6.94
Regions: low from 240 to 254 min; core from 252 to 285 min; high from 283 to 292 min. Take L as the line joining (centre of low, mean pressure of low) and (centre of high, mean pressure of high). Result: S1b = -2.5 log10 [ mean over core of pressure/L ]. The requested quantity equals 0.15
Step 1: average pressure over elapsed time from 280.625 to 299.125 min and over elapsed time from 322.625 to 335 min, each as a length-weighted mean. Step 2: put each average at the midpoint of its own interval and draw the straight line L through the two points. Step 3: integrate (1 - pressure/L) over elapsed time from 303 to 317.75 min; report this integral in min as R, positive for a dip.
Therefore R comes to 2.06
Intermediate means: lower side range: 5.63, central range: 5.4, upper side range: 6.82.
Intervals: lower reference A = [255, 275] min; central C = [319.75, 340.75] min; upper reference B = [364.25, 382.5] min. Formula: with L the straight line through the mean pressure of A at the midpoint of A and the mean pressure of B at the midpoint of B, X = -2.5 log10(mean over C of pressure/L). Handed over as -0.12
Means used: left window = 4.85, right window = 6.98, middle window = 6.84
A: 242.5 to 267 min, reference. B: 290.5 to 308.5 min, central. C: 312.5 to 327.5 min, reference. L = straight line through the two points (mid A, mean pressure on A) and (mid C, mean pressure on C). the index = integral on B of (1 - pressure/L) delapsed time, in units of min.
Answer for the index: 5.4 min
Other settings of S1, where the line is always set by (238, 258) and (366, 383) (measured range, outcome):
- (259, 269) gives 2.46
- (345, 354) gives -0.38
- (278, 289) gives -0.99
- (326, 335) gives -0.36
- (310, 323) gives 0.00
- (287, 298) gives 1.69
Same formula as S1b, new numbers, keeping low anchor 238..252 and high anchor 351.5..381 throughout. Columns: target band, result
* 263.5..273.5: 0.218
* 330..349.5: -0.020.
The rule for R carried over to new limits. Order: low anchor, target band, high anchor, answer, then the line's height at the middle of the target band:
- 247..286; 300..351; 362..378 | 0.6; 6.31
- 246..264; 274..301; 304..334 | -1.2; 5.51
